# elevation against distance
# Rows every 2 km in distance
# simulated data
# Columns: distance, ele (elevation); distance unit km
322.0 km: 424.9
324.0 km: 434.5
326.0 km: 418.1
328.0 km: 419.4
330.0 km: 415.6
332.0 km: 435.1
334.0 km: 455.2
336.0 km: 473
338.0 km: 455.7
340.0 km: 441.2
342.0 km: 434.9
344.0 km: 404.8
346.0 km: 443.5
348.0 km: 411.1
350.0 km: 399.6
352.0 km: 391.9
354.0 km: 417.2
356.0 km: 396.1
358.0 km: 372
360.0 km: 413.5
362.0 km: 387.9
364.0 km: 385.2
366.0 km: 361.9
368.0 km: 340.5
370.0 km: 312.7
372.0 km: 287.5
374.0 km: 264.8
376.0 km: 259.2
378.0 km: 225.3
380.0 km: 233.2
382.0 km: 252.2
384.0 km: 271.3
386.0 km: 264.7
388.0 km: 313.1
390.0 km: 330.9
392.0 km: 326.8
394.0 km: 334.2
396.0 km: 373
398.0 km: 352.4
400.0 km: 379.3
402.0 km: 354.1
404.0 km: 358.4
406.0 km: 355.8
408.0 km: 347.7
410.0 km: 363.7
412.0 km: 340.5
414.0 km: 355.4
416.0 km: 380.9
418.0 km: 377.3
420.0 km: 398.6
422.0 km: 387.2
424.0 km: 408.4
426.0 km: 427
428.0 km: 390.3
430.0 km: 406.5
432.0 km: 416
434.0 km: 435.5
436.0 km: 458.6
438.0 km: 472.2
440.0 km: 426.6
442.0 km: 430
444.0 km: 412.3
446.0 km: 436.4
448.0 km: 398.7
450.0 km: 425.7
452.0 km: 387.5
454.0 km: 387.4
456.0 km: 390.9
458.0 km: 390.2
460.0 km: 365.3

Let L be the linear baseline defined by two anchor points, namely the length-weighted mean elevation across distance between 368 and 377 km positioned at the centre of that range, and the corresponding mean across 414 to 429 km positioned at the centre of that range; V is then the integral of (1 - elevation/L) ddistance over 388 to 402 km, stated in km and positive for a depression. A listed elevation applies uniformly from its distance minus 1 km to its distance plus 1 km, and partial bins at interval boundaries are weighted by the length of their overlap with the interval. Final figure -0.46 km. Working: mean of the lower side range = 288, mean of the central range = 347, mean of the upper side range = 393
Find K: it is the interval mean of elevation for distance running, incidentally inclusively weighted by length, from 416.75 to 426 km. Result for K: 396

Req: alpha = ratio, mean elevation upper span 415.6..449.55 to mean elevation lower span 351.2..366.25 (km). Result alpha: 1.06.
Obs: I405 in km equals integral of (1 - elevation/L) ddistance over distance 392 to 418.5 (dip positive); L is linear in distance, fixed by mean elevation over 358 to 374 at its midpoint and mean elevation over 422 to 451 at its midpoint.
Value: 2.3 km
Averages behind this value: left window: 351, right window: 423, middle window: 358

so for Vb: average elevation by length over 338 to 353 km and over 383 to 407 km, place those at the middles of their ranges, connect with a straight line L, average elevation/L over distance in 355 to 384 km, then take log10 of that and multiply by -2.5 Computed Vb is 0.19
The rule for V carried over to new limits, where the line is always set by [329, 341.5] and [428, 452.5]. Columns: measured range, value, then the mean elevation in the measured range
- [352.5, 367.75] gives 1.8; 388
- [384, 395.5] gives 3.2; 313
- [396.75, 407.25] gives 1.8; 360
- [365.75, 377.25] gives 3.7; 299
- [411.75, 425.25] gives 1.5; 381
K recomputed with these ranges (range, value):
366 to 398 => 297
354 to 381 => 330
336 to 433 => 362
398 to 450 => 396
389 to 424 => 361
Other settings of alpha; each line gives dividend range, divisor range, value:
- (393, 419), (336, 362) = 0.86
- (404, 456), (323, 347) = 0.92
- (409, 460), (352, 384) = 1.23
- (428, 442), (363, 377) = 1.37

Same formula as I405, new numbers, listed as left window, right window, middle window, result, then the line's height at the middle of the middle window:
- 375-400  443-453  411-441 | -2.8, 371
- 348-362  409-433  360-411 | 9.1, 394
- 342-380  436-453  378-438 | 6.0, 396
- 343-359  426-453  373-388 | 5.6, 411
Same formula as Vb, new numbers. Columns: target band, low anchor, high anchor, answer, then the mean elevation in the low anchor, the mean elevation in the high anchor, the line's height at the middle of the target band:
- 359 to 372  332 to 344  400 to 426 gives 0.16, 447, 372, 419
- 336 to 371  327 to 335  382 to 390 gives -0.08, 431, 285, 372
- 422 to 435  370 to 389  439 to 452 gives -0.09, 266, 419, 380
